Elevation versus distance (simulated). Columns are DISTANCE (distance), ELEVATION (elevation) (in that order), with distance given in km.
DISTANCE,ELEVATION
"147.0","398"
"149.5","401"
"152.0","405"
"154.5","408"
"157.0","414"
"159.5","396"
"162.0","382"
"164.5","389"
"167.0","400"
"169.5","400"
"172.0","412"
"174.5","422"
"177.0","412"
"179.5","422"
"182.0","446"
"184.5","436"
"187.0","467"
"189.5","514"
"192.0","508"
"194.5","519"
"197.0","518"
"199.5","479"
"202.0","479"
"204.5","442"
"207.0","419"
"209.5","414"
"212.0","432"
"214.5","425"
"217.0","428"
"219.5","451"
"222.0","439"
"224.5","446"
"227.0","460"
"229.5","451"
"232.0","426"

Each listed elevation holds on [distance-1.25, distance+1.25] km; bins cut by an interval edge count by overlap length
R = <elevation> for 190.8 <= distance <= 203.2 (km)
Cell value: 501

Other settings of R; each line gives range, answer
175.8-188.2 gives 437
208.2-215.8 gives 424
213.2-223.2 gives 436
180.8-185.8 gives 441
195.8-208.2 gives 467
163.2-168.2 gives 394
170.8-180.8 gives 417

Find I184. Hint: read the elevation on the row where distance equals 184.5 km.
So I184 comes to 436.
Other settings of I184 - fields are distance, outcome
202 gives 479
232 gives 426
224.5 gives 446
